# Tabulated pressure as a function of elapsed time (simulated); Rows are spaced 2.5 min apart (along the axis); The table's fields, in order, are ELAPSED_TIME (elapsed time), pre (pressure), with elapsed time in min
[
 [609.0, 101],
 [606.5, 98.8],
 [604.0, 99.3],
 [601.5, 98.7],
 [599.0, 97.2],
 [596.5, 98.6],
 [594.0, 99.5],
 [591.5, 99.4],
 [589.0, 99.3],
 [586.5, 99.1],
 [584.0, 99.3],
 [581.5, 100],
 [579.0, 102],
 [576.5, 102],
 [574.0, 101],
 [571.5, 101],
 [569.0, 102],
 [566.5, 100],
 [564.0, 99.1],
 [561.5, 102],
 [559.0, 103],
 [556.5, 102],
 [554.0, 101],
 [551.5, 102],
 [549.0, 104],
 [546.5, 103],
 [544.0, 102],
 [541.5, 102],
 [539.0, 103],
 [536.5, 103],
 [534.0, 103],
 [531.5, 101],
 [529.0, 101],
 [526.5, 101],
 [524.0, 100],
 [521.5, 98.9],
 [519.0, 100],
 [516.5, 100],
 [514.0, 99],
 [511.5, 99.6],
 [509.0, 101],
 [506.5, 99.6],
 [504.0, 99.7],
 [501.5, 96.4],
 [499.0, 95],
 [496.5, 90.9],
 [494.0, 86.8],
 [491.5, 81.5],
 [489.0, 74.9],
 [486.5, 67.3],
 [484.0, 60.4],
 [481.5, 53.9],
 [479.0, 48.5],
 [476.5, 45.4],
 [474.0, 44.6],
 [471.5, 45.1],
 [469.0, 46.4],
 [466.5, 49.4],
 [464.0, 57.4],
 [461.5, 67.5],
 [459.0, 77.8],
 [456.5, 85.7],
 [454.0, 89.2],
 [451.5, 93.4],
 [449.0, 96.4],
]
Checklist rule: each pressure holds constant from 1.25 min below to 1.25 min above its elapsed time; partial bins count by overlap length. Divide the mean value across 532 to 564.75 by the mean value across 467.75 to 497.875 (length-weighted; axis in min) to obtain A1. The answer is 1.64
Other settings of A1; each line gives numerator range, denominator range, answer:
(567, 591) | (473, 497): 1.55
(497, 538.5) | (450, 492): 1.56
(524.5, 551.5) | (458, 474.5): 1.84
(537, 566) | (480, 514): 1.20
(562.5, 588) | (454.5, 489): 1.71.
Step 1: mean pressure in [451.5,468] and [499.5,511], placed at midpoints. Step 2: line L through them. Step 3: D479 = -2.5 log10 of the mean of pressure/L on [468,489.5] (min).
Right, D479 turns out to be 0.49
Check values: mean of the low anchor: 72.5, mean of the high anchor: 98.9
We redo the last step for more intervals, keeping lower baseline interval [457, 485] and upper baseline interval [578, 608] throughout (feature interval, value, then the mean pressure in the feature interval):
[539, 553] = -0.24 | 103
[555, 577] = -0.14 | 101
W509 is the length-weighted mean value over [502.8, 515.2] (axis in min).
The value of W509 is 99.8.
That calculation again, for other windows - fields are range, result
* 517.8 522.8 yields 99.5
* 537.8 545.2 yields 102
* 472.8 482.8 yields 48.2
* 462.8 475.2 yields 48.6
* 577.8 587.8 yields 100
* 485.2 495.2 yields 77.5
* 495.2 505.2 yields 95.4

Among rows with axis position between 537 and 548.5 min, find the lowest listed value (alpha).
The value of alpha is 102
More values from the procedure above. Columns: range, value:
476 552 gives 45.4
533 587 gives 99.1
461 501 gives 44.6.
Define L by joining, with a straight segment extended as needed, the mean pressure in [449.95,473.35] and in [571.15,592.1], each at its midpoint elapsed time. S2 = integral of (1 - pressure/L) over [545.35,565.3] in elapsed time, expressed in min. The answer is -1.9 min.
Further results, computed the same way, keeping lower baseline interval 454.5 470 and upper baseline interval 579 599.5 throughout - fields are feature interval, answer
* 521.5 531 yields -2.1 min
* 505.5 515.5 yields -2.7 min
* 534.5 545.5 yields -2.1 min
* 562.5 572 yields -0.7 min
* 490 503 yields -2.7 min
